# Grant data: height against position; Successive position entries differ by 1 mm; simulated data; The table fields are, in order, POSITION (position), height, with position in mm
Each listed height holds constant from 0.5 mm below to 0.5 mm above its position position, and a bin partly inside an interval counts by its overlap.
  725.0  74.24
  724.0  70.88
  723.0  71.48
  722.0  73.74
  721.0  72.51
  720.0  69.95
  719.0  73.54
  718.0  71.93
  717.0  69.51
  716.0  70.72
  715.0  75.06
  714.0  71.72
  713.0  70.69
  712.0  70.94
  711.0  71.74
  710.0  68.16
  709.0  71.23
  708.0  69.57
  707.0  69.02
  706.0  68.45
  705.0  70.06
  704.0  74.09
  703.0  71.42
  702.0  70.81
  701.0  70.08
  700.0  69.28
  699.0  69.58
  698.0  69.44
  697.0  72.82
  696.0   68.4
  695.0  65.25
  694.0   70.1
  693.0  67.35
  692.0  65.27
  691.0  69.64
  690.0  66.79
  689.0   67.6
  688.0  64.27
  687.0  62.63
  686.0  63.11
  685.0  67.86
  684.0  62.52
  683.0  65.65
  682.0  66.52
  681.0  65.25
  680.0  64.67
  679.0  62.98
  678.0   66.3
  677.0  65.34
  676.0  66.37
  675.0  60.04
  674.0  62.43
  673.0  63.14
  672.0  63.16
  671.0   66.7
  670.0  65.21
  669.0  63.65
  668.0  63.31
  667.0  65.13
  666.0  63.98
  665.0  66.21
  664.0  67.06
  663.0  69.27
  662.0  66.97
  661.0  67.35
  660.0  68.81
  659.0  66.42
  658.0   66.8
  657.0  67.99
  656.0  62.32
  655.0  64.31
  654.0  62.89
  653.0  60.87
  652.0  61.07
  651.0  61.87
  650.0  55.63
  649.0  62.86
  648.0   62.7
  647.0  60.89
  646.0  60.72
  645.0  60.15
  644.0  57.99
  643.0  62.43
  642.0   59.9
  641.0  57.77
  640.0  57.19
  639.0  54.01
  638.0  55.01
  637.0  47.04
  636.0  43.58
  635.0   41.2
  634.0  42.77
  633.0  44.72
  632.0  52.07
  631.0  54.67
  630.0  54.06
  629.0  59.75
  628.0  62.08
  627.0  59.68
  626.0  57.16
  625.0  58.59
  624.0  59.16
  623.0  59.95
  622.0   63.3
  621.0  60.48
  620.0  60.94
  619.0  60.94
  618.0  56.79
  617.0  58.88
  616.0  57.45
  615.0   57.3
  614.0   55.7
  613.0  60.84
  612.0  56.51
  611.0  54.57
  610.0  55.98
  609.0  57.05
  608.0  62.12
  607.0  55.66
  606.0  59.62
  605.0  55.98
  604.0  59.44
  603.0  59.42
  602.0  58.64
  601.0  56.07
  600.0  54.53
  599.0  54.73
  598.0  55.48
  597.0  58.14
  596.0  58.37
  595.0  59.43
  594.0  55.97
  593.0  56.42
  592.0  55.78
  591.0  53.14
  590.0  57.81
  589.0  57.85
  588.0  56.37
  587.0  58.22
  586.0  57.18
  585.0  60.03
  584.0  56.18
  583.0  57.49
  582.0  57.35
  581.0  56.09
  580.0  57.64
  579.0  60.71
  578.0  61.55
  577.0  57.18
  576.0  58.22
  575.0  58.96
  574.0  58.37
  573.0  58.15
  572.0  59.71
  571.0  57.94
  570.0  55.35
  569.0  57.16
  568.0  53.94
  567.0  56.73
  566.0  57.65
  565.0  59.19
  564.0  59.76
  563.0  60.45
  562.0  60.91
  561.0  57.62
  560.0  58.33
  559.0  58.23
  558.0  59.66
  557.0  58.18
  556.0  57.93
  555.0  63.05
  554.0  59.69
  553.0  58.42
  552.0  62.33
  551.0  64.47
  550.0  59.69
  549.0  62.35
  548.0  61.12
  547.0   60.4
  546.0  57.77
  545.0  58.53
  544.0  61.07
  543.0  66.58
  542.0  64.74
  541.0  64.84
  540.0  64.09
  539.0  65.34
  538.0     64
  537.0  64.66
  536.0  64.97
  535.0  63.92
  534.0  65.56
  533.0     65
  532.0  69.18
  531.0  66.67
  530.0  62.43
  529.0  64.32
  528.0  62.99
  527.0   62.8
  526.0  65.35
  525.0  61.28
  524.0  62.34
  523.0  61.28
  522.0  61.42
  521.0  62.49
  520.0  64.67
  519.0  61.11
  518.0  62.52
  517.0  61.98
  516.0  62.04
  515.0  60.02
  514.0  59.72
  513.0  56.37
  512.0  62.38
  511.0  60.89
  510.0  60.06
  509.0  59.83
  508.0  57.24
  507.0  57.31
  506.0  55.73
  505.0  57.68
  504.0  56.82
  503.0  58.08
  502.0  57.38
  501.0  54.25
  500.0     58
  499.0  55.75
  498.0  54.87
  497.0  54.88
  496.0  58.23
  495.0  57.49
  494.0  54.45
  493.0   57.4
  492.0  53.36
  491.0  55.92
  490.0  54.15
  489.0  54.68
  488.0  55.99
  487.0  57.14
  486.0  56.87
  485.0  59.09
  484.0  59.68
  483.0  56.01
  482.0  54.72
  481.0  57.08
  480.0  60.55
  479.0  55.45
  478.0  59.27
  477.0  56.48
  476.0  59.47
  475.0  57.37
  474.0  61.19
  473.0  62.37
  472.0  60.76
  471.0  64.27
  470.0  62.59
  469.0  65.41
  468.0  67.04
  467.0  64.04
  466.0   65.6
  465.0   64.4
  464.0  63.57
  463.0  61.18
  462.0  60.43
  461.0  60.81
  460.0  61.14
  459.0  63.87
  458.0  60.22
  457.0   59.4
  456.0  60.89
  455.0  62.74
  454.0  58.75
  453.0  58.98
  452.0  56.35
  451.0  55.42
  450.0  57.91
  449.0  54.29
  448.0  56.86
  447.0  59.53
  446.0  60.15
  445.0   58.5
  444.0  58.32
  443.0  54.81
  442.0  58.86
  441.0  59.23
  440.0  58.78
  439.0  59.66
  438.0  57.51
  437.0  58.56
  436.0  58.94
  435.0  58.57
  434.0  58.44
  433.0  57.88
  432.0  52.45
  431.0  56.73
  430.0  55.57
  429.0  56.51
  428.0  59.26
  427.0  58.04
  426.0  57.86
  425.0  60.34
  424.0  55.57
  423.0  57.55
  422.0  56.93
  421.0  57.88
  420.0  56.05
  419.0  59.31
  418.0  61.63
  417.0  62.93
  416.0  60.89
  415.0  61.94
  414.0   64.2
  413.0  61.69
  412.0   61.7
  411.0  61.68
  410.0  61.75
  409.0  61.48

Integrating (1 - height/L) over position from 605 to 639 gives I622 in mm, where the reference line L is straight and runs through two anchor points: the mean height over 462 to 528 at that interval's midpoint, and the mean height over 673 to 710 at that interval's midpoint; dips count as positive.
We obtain 4.51 mm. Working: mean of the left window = 59.4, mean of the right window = 67.2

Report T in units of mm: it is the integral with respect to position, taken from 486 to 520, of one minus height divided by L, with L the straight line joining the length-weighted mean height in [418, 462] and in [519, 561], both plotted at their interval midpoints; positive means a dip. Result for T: 1.8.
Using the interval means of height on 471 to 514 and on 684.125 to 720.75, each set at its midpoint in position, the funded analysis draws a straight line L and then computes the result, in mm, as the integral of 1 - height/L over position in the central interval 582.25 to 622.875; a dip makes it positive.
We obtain 3.9 mm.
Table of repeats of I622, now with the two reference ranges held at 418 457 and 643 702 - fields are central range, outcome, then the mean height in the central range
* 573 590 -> 1.2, 58.1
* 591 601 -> 1.0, 56.3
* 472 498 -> 1.0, 57.2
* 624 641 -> 2.9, 53.1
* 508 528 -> -0.3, 61.4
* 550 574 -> 1.1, 58.9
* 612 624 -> 0.8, 59.2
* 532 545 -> -0.7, 64.5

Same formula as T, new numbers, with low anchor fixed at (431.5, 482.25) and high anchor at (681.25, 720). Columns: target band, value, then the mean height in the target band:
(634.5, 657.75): 3.0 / 58.4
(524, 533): -0.3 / 64.3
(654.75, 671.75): 0.4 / 66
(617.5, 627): 0.9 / 59.7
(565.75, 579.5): 1.3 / 58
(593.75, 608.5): 1.7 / 57.6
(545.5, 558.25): 0.6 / 60.4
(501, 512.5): 0.6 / 58.3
